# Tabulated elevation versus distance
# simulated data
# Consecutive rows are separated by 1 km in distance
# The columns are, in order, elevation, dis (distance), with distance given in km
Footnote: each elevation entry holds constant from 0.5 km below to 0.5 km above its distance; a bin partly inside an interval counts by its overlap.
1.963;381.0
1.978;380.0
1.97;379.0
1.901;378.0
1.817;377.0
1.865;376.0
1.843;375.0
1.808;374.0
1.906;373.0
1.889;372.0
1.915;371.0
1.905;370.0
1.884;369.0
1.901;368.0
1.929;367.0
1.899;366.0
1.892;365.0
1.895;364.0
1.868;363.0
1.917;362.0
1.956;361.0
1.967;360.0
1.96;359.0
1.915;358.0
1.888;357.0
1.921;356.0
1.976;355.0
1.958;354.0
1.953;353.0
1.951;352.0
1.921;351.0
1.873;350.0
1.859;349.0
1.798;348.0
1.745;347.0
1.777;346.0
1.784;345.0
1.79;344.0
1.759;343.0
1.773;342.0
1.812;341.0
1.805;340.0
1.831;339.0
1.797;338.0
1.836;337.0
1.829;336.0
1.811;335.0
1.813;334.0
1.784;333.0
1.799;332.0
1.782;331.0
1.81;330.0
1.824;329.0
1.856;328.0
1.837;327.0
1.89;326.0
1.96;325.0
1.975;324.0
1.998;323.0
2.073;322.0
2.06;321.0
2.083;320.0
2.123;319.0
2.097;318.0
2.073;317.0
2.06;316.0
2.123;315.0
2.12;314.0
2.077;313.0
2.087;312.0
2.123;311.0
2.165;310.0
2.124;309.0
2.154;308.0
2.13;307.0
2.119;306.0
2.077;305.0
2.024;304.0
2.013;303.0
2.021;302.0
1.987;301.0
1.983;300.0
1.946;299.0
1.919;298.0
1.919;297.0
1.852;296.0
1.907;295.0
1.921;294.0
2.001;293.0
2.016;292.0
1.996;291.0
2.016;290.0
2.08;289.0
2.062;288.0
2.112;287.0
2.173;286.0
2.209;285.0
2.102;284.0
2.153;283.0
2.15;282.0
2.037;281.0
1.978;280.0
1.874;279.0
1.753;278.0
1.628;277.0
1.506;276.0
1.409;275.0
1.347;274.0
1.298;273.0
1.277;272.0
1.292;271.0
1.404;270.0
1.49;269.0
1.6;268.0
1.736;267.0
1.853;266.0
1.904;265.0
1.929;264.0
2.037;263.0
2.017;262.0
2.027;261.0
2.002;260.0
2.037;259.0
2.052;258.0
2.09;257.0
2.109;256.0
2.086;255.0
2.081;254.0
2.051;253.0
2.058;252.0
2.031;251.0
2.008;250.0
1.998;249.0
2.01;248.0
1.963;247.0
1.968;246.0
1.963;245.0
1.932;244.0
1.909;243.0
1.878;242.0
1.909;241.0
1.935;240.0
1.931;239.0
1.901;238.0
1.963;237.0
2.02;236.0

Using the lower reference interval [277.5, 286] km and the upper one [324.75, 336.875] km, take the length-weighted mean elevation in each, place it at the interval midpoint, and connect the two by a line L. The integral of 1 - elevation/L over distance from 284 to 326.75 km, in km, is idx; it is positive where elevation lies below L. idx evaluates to -2.3 km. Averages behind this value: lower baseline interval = 2.04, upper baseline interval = 1.83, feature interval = 2.04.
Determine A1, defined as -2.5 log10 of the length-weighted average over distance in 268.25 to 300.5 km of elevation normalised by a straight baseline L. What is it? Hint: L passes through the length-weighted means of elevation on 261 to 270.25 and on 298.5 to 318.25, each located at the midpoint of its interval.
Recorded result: 0.05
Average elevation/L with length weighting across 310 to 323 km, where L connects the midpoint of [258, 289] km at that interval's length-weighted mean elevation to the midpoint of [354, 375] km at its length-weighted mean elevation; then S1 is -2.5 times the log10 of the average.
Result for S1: -0.13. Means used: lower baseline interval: 1.82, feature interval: 2.09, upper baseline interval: 1.91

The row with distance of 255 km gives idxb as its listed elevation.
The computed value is 2.086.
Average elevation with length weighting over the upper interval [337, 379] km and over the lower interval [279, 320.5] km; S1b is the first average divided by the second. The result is 0.9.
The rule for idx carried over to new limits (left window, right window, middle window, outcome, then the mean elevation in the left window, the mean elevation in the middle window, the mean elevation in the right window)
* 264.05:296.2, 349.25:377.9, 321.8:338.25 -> 0.1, 1.82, 1.86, 1.91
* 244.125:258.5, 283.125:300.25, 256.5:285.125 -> 3.2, 2.03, 1.79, 2.02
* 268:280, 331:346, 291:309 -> -4.2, 1.51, 2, 1.8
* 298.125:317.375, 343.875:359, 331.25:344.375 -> 0.9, 2.07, 1.8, 1.88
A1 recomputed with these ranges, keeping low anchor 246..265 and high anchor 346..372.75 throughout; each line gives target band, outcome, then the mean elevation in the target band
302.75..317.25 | -0.07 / 2.1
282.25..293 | -0.05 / 2.09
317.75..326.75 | -0.04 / 2.02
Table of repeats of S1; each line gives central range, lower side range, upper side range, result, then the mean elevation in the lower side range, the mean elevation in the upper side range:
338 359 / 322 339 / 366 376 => 0.01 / 1.86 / 1.89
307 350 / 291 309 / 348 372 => 0.02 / 2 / 1.91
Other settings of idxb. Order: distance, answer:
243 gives 1.909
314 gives 2.12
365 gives 1.892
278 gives 1.753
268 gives 1.6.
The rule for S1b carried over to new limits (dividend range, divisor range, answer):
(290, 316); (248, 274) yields 1.10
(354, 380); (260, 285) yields 1.09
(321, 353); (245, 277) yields 1.01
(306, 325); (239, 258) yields 1.05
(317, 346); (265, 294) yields 1.04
